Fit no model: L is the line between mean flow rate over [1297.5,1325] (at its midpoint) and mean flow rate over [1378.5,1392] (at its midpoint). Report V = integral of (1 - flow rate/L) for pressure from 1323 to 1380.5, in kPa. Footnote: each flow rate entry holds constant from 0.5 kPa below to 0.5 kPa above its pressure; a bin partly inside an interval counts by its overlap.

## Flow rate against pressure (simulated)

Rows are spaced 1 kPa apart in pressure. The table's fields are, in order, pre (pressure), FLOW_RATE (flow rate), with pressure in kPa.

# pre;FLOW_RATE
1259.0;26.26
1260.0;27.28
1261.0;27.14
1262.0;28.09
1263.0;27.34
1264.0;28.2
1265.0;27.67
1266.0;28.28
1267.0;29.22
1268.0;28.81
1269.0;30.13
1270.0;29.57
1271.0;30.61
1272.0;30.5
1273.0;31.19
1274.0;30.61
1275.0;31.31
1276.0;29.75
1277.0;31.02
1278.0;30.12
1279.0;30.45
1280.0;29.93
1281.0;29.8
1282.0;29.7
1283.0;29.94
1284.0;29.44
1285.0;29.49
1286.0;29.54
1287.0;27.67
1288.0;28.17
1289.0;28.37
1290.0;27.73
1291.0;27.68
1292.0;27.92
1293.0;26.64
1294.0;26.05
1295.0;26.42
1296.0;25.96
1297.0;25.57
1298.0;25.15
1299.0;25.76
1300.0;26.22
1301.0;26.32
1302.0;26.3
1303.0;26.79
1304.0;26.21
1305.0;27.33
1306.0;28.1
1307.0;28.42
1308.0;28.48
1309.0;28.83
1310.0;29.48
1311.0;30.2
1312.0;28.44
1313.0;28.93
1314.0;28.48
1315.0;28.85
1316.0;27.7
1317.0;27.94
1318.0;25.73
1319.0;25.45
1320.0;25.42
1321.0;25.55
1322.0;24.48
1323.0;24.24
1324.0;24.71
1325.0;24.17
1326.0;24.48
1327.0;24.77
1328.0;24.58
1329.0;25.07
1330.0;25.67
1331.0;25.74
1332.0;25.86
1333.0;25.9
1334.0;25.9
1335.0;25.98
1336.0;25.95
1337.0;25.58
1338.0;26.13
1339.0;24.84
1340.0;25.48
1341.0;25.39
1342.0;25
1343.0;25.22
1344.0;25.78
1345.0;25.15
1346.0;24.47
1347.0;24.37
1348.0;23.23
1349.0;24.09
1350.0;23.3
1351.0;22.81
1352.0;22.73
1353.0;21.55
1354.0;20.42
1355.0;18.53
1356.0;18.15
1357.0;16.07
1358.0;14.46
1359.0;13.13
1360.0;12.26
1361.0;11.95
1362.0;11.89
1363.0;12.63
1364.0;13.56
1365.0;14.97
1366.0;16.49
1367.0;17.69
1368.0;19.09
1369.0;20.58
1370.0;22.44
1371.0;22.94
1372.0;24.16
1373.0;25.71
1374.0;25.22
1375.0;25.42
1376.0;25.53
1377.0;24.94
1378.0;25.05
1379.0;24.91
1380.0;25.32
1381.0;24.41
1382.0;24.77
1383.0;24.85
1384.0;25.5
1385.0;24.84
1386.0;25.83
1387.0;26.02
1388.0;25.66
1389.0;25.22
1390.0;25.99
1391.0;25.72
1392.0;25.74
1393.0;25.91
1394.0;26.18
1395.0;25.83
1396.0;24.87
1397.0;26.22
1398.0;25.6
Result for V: 8.5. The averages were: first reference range 27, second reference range 25.3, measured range 22.3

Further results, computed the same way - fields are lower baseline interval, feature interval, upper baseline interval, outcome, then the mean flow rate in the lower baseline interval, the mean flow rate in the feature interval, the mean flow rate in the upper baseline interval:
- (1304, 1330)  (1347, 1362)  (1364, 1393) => 3.72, 26.8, 18.7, 23.6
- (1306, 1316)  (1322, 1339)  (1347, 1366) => -0.93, 28.8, 25.3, 17.7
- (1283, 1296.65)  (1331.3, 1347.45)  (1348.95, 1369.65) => -4.06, 27.8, 25.4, 17.3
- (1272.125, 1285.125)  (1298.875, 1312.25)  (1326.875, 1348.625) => 0.14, 30.2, 27.7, 25.3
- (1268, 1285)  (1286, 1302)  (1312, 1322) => 1.11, 30.2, 26.8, 27.1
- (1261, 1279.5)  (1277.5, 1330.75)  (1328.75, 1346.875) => 0.51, 29.5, 27.3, 25.5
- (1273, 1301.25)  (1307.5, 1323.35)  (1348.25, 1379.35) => -1.38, 28.4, 27.4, 19.8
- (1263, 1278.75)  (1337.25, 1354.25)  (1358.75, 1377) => -2.23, 29.7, 24.2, 18.9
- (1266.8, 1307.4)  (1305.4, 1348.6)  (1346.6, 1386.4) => -2.65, 28.4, 26.1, 20.9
